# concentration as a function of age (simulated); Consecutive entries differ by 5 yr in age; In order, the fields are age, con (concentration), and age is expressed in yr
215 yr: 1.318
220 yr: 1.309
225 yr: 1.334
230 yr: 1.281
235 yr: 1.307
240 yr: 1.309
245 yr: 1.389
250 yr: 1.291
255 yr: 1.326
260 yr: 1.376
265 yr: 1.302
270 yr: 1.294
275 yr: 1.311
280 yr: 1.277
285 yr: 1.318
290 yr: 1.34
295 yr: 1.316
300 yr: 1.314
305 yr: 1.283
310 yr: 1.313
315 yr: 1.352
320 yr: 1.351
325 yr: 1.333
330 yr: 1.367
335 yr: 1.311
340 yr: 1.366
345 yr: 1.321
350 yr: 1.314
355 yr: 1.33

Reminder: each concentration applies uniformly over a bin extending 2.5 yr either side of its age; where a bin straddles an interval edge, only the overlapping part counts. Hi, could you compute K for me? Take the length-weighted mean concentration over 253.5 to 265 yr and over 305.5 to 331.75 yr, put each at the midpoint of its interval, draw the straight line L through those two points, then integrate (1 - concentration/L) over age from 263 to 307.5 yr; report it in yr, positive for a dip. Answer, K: 1.1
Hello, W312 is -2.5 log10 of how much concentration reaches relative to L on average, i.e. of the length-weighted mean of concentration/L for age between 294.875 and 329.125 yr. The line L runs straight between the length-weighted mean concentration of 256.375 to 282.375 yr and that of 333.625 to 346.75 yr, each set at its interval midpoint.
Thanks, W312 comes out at 0.00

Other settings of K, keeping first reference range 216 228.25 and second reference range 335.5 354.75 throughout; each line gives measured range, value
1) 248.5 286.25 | 0.3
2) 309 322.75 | -0.1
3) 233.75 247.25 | -0.2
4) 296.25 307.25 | 0.2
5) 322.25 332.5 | -0.2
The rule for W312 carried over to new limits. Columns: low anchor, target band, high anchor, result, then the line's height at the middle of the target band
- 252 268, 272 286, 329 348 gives 0.03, 1.33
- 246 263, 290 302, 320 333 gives 0.02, 1.34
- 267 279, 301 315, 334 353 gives 0.00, 1.31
